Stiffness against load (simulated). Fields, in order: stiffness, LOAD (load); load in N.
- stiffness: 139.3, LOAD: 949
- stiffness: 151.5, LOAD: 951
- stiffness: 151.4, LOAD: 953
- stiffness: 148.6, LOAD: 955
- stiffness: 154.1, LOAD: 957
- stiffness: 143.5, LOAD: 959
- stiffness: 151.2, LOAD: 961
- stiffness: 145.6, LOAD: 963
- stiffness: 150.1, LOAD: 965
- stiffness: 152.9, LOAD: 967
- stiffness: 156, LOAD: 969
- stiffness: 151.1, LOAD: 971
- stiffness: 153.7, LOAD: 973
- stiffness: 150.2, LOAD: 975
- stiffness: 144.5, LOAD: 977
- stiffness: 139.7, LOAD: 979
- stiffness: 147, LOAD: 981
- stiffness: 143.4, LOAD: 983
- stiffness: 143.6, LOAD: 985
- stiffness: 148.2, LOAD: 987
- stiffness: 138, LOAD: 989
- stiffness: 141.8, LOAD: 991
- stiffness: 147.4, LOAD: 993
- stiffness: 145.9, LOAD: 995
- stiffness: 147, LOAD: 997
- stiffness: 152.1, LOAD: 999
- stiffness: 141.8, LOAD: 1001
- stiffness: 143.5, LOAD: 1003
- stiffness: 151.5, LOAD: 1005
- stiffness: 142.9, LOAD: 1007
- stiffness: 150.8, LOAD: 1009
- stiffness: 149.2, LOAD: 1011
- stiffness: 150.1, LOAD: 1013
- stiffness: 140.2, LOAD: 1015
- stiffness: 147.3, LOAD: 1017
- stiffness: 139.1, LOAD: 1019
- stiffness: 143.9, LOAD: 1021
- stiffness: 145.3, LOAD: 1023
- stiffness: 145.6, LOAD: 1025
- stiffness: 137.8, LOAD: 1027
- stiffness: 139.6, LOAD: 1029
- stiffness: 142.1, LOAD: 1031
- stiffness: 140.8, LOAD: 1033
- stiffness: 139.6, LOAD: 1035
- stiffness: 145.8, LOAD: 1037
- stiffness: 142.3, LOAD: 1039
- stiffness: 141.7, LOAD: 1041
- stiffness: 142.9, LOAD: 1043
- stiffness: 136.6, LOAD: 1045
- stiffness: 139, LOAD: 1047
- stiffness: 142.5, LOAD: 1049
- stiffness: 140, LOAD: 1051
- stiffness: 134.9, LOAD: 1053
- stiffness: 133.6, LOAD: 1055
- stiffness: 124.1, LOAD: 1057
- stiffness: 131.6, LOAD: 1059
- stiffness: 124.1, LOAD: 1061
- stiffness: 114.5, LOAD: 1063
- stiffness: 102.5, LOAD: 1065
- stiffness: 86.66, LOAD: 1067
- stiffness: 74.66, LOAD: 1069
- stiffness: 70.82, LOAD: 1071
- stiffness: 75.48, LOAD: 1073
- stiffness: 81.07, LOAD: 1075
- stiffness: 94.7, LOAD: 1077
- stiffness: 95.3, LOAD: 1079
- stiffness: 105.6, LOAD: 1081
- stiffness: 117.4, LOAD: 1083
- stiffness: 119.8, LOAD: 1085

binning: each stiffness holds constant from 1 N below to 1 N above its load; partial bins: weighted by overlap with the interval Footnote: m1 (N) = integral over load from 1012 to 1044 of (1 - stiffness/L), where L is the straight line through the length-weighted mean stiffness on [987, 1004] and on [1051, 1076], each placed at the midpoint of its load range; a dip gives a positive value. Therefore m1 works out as -4.2 N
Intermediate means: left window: 145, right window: 106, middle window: 143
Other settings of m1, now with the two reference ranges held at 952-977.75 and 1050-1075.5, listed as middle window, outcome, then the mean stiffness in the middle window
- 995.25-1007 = -1.07 N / 147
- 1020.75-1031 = -1.53 N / 142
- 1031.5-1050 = -3.78 N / 141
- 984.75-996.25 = -0.42 N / 144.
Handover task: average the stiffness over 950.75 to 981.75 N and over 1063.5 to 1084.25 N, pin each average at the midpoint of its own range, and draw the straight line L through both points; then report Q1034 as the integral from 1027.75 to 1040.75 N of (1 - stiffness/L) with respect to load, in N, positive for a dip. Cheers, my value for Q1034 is -3.3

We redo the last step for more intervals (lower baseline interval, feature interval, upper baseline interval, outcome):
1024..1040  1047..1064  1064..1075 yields -4.4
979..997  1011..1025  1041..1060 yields -0.4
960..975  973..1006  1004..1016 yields 0.8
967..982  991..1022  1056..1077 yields -3.5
